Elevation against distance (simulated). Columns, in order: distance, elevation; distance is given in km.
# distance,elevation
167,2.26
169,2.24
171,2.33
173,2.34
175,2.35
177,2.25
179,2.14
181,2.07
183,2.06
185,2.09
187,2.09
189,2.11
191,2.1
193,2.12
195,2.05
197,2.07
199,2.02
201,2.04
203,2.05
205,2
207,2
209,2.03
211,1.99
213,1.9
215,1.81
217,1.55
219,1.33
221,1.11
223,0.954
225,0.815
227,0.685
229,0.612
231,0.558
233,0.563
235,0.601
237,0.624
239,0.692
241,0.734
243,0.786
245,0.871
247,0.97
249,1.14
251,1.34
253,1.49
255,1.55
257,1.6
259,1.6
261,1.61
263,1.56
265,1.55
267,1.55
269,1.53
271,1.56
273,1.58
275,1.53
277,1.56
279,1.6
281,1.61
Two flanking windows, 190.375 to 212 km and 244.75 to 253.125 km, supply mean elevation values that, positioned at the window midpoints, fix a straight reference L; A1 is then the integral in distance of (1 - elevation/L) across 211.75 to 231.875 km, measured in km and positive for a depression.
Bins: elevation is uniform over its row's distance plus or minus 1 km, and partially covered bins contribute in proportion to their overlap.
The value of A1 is 6.5 km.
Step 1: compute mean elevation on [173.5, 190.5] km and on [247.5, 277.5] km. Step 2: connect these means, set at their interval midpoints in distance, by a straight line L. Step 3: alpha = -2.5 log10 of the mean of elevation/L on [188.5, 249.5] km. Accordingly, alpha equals 0.35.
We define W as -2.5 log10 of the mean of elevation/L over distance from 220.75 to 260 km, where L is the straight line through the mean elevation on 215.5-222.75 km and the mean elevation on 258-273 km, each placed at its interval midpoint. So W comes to 0.44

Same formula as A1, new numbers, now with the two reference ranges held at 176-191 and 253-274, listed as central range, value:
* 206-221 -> 1.2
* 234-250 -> 8.5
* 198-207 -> -0.2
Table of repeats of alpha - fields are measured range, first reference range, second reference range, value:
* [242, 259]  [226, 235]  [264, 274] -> -0.116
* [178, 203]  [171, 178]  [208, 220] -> 0.006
